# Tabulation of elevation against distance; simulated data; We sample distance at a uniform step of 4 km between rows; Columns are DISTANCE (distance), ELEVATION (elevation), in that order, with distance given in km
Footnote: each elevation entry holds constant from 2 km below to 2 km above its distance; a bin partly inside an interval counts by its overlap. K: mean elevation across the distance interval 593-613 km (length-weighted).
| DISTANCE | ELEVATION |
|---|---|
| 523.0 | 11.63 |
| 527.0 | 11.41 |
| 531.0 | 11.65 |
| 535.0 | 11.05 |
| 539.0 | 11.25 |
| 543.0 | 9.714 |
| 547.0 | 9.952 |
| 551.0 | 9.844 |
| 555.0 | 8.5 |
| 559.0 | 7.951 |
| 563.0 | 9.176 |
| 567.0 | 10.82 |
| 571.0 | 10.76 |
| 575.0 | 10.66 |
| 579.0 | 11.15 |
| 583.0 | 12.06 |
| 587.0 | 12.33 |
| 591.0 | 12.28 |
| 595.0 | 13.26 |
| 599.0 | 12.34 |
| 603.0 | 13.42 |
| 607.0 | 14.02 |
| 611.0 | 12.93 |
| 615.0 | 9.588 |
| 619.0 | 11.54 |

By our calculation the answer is 13.2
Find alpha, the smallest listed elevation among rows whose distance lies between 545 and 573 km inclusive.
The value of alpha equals 7.951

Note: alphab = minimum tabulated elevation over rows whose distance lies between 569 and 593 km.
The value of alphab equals 10.66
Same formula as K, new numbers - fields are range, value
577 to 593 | 12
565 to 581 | 10.8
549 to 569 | 9.26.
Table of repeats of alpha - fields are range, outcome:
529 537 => 11.05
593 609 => 12.34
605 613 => 12.93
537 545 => 9.714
